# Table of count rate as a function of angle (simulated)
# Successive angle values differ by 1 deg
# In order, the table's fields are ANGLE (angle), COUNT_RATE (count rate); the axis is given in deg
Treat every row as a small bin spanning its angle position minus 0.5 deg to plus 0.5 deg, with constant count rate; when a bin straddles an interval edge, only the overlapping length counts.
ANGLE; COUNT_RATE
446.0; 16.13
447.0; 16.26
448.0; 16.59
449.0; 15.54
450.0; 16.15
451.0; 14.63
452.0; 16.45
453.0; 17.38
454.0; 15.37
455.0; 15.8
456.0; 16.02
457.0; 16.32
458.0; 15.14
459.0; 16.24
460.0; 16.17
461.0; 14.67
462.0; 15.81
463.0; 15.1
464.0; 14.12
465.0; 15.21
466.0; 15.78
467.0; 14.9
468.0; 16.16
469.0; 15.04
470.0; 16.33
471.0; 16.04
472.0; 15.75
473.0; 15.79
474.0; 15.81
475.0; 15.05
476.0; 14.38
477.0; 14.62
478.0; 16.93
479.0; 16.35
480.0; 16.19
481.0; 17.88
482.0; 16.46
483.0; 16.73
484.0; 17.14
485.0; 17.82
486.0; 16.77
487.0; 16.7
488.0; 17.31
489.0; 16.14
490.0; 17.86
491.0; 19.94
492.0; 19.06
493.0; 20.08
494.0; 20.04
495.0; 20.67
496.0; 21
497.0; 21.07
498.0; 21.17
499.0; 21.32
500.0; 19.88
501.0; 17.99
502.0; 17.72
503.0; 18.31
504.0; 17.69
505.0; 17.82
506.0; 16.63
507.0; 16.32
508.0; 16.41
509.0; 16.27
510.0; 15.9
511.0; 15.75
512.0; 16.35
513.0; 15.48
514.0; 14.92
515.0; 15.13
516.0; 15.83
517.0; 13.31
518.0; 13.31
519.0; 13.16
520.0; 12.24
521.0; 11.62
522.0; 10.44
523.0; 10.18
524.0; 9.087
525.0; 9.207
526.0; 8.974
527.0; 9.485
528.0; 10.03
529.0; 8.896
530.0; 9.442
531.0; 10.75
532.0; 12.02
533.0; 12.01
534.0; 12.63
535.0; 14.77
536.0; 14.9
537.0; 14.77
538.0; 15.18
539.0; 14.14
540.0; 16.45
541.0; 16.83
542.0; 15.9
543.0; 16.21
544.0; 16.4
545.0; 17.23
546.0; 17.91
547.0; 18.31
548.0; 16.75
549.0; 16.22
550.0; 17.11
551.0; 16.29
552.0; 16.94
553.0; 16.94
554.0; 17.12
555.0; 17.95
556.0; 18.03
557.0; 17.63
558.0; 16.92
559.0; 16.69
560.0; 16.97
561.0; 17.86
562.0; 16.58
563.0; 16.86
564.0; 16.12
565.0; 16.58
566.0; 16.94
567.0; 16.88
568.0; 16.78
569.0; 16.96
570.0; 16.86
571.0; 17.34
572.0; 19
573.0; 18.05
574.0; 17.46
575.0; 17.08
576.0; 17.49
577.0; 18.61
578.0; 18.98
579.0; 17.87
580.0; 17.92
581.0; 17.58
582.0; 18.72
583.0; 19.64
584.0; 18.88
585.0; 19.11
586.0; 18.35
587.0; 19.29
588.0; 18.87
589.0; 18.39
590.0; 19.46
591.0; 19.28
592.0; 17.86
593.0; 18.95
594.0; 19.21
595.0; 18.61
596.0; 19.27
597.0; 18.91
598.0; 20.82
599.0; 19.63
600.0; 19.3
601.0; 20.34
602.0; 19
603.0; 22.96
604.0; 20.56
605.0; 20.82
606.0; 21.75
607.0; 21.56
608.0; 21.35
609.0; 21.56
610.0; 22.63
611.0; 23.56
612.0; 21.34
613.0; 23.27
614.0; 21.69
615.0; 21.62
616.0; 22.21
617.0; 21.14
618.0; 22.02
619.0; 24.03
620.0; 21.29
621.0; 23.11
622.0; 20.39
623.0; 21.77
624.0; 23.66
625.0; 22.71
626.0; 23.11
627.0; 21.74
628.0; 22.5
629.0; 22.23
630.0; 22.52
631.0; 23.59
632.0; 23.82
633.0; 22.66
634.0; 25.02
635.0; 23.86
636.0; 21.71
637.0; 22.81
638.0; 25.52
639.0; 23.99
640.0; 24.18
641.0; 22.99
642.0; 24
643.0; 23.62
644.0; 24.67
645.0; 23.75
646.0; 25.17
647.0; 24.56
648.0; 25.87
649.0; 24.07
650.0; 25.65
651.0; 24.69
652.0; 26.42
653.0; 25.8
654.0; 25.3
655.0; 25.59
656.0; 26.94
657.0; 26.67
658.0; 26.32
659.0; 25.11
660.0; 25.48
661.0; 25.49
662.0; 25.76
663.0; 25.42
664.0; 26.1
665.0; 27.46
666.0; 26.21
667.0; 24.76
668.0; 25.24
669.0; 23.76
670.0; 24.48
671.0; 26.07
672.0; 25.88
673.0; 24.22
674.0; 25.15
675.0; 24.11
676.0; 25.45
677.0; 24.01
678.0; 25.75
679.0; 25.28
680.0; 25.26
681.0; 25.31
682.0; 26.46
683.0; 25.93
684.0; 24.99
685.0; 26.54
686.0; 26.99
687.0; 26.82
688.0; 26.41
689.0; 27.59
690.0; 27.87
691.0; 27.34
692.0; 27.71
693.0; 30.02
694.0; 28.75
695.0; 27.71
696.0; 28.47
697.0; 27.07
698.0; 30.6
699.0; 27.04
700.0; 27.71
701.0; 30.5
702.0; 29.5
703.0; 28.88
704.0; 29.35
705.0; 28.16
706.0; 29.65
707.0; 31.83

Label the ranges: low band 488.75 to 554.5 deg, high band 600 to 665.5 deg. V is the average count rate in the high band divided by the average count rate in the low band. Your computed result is 1.51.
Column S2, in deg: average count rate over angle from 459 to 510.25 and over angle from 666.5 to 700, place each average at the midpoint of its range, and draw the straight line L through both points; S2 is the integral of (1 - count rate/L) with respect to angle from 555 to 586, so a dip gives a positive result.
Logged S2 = 5.1 deg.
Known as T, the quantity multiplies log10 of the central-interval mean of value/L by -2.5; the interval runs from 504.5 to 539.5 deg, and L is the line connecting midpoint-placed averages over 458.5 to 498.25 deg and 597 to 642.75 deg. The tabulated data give 0.36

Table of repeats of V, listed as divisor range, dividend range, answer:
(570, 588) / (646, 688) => 1.40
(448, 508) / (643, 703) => 1.55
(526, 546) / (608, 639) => 1.67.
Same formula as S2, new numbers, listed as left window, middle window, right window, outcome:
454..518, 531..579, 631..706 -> 8.8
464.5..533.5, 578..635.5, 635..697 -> 3.0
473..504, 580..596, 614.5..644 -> 2.0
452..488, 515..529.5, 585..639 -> 5.4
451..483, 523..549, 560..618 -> 6.2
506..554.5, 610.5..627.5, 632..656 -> 0.0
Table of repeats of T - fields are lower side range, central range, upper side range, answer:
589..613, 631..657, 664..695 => -0.05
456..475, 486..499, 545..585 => -0.19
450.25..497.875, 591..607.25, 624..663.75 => 0.13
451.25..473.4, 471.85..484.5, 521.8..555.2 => -0.05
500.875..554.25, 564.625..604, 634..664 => 0.05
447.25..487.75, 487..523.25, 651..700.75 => 0.06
